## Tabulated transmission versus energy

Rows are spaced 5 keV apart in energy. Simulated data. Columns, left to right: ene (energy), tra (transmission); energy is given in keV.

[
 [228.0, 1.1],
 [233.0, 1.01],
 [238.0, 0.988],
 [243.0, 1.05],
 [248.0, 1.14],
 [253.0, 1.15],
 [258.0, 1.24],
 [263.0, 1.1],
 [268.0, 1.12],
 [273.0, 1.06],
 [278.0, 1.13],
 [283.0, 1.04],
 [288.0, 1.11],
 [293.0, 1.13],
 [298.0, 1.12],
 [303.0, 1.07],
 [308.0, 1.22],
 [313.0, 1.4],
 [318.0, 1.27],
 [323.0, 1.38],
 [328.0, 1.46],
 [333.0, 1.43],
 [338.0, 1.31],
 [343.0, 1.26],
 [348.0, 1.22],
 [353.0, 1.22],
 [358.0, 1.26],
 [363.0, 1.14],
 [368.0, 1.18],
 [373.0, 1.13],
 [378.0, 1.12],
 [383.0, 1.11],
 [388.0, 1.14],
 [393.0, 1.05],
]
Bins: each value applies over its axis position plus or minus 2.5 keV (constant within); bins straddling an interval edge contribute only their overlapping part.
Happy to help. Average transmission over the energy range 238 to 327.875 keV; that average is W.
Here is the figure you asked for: 1.16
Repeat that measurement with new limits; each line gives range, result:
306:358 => 1.32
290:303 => 1.11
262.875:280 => 1.1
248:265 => 1.16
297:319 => 1.22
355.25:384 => 1.16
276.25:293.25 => 1.1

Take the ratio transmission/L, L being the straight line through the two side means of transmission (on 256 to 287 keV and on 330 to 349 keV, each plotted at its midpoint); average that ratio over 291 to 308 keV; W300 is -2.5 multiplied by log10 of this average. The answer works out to 0.07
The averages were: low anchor 1.11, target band 1.12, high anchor 1.32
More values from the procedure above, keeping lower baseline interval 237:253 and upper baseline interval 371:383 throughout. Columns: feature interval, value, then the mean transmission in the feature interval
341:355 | -0.111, 1.23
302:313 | -0.106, 1.21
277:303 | -0.007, 1.1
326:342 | -0.242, 1.39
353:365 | -0.085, 1.21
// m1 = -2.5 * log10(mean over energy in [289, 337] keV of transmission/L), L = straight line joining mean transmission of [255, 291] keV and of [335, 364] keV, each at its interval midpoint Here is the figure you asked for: -0.08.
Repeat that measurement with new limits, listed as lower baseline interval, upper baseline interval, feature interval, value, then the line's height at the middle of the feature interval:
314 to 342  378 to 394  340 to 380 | 0.027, 1.22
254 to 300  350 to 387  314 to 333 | -0.206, 1.14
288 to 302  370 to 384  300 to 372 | -0.136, 1.12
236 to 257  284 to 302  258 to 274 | -0.018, 1.1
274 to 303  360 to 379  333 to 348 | -0.150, 1.13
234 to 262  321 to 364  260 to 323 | 0.038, 1.2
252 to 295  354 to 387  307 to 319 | -0.155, 1.14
